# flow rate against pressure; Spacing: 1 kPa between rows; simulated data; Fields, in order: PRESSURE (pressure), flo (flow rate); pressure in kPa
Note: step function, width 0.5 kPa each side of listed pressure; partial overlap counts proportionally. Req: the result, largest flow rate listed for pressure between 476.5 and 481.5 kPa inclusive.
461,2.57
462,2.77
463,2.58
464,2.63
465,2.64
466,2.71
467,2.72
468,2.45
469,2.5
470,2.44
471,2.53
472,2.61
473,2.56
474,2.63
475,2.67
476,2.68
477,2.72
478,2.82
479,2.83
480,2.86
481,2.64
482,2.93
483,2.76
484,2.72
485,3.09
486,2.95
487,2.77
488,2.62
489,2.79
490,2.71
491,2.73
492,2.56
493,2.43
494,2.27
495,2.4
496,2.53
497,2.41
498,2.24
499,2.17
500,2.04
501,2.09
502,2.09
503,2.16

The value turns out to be 2.86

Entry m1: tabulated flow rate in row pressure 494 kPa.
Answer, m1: 2.27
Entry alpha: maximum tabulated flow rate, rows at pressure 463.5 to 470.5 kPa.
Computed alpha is 2.72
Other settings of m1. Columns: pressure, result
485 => 3.09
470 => 2.44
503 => 2.16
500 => 2.04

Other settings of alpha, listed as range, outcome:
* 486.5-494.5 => 2.79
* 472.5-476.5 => 2.68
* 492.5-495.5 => 2.43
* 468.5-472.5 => 2.61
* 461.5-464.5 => 2.77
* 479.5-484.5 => 2.93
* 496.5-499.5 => 2.41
